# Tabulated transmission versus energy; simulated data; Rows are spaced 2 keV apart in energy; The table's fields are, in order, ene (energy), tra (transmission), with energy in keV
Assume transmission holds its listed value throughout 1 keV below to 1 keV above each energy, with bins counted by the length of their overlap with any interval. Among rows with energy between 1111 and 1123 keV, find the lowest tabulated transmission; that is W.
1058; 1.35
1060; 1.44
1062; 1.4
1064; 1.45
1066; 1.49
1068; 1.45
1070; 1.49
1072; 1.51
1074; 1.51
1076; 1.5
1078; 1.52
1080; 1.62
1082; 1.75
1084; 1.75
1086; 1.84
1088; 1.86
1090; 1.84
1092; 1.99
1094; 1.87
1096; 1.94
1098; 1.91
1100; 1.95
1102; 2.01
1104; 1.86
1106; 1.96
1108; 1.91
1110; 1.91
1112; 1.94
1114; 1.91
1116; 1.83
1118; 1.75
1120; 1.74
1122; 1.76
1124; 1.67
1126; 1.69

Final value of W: 1.74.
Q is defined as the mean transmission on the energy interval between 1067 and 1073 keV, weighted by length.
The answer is 1.48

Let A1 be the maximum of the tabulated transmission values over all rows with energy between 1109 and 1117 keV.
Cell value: 1.94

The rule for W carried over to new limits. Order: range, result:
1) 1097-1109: 1.86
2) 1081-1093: 1.75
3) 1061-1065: 1.4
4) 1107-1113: 1.91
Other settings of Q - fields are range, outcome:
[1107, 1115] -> 1.92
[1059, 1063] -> 1.42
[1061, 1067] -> 1.45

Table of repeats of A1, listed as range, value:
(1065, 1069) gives 1.49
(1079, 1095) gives 1.99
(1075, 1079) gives 1.52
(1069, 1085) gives 1.75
